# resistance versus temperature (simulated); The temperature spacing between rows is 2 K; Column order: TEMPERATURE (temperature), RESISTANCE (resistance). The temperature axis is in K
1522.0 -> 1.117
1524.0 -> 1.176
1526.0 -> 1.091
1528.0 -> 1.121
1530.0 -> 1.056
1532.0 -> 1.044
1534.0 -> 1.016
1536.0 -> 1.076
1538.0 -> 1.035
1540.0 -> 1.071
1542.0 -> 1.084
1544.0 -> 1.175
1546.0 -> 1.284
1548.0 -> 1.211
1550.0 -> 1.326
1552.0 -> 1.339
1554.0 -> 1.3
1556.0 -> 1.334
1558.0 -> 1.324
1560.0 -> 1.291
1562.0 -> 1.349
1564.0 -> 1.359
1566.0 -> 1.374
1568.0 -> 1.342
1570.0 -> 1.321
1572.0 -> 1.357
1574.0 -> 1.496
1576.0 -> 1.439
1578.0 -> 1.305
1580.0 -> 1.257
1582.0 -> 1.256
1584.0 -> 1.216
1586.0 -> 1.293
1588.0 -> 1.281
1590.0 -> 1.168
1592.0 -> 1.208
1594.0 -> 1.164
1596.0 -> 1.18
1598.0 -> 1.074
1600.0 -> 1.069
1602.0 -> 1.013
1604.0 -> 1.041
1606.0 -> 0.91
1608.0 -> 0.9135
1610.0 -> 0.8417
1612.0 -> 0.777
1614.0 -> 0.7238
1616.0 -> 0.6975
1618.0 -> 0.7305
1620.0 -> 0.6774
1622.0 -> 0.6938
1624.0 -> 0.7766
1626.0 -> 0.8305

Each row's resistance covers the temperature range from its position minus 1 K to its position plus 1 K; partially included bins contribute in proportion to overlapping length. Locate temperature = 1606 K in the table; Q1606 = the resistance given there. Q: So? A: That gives 0.91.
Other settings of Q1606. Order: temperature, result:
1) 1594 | 1.164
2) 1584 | 1.216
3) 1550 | 1.326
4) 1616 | 0.6975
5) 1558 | 1.324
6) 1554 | 1.3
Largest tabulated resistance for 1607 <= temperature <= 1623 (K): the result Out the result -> 0.9135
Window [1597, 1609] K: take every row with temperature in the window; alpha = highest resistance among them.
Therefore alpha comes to 1.074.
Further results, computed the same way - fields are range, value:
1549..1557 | 1.339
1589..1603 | 1.208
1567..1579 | 1.496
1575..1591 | 1.439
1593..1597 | 1.18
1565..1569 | 1.374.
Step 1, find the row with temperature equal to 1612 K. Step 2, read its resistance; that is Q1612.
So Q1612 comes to 0.777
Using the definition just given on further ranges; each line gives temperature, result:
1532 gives 1.044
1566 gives 1.374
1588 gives 1.281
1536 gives 1.076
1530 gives 1.056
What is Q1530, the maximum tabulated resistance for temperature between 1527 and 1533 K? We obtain 1.121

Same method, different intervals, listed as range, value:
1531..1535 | 1.044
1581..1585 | 1.256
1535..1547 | 1.284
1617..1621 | 0.7305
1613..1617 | 0.7238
